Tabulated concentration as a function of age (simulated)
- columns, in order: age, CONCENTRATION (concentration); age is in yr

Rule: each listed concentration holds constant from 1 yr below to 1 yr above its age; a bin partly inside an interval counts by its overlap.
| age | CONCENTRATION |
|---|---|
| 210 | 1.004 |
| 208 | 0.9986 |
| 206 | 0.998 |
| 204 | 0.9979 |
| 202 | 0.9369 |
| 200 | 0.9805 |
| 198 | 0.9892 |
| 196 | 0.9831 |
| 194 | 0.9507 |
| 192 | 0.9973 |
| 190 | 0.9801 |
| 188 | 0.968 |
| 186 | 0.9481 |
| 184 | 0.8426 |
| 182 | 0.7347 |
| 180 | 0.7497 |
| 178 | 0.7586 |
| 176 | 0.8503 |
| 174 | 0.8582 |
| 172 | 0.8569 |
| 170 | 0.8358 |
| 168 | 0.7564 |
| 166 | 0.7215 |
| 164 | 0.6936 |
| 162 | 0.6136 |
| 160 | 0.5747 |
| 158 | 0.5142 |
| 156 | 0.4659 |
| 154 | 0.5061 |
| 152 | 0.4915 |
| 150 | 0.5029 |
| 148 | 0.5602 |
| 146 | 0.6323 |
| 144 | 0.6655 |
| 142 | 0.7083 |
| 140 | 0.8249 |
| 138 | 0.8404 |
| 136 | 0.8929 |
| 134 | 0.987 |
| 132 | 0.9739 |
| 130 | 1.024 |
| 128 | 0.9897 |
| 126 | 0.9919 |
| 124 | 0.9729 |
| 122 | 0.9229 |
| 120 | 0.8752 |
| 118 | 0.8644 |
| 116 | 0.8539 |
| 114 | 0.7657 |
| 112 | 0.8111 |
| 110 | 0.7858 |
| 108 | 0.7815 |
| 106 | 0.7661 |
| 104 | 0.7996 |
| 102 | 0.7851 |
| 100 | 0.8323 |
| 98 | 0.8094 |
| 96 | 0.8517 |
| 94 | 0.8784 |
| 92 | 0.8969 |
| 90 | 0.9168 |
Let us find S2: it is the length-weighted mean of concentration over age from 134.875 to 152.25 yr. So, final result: 0.69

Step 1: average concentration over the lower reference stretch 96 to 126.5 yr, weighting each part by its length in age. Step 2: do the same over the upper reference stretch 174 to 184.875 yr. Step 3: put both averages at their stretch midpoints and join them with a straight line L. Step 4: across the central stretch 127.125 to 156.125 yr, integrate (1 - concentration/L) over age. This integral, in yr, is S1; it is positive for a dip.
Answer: 2.7 yr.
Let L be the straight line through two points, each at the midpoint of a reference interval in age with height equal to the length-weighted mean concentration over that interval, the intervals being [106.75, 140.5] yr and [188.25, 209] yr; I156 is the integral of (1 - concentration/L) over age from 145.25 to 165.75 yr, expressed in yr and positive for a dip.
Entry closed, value 8.1 yr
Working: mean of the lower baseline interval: 0.892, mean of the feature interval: 0.561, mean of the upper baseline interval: 0.981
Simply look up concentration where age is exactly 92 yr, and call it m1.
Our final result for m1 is 0.8969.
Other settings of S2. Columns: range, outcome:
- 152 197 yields 0.774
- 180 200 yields 0.926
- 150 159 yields 0.495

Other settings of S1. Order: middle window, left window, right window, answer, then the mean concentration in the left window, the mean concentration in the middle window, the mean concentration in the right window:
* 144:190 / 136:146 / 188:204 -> 8.56 yr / 0.76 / 0.707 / 0.975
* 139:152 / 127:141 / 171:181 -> 3.82 yr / 0.933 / 0.637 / 0.815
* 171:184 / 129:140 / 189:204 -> 2.13 yr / 0.933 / 0.805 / 0.976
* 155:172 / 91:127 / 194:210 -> 4.92 yr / 0.847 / 0.659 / 0.983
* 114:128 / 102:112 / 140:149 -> -3.22 yr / 0.786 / 0.908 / 0.662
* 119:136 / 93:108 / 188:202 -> -2.00 yr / 0.815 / 0.963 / 0.976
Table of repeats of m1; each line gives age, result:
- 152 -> 0.4915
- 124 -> 0.9729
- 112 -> 0.8111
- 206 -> 0.998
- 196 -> 0.9831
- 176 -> 0.8503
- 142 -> 0.7083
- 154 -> 0.5061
